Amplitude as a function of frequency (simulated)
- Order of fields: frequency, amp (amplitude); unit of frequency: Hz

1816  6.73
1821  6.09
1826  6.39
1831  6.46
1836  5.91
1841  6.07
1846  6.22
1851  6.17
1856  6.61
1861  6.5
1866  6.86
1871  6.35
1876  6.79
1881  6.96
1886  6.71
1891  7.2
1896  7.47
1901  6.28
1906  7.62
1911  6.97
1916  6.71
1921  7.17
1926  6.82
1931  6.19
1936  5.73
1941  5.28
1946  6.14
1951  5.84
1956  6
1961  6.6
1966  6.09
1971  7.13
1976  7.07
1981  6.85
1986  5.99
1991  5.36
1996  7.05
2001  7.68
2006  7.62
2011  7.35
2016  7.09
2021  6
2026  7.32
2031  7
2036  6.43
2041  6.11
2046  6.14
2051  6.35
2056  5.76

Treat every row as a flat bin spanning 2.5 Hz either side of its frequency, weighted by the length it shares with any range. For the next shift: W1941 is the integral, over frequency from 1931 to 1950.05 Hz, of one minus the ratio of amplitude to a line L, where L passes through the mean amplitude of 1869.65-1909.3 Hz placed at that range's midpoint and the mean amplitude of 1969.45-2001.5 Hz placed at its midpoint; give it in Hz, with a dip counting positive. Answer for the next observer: 2.8 Hz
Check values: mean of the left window 6.94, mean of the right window 6.66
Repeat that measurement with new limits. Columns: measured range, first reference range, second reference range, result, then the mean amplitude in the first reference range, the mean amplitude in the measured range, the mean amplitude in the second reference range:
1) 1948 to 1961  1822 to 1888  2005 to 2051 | 1.09 Hz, 6.45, 6.06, 6.73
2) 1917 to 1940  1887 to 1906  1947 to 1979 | 1.18 Hz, 7.05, 6.41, 6.45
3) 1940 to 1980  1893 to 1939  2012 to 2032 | 2.84 Hz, 6.76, 6.33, 6.88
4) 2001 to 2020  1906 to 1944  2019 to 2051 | -2.33 Hz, 6.49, 7.29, 6.5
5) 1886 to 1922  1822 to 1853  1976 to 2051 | -3.60 Hz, 6.2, 7.03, 6.71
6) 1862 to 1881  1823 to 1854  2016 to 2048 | -1.29 Hz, 6.21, 6.69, 6.55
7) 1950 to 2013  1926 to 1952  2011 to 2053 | -4.39 Hz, 5.93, 6.68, 6.6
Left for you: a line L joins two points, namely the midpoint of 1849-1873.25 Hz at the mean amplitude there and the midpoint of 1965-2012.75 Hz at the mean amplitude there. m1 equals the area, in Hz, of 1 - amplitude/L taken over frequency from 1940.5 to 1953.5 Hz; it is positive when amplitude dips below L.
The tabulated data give 1.7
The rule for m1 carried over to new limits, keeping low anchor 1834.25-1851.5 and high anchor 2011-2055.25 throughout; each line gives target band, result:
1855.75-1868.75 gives -1.1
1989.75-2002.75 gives -0.6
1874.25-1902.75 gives -3.3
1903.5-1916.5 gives -1.9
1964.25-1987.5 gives -0.9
